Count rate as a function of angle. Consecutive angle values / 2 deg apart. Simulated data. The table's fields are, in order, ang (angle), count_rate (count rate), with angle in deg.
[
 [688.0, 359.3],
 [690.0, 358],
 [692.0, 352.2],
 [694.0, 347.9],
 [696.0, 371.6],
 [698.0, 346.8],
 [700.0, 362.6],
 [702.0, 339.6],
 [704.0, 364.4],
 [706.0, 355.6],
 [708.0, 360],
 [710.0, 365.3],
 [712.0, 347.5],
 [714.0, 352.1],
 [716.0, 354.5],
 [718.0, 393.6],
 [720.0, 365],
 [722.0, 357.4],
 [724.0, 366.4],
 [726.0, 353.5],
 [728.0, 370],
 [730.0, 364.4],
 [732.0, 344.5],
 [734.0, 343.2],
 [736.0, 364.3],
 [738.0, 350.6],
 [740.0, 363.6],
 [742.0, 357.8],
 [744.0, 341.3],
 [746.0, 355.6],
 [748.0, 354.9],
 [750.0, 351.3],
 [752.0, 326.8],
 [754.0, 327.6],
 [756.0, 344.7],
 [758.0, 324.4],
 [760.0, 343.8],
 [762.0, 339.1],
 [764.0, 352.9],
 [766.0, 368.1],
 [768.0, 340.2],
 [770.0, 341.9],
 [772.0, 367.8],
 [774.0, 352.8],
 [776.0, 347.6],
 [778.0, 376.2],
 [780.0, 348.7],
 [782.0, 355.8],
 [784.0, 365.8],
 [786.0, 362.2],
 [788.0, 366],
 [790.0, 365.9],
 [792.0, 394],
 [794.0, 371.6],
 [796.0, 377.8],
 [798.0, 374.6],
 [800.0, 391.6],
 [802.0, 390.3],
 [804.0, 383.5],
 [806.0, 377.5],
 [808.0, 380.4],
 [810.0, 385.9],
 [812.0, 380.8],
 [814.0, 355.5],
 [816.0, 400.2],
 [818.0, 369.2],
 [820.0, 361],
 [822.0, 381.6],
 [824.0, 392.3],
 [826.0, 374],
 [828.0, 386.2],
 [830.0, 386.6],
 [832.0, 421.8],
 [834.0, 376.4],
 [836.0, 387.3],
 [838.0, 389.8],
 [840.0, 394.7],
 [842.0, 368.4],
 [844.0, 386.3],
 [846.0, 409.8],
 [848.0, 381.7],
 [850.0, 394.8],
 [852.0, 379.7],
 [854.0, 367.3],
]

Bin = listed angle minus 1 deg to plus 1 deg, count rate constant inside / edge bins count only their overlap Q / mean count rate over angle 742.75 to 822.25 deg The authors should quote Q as 362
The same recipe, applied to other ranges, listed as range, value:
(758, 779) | 352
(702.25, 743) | 359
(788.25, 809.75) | 380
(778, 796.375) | 368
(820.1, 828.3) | 381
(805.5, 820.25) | 377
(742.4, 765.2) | 343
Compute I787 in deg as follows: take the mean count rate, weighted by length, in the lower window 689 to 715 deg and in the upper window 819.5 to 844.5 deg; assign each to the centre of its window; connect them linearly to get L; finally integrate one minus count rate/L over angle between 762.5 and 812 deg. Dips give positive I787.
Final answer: 0.9 deg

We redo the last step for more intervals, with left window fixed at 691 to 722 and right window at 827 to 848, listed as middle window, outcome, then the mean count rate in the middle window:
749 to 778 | 2.06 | 346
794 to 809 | 0.00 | 382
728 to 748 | 0.62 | 355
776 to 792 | 0.57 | 364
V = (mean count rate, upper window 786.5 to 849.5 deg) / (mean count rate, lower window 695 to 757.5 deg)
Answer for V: 1.1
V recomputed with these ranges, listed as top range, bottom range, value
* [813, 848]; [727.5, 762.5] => 1.11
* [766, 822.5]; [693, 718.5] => 1.03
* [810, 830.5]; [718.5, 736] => 1.05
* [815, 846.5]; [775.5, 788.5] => 1.07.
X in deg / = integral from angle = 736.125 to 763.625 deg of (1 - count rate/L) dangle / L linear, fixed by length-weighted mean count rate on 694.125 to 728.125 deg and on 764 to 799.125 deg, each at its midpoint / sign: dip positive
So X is 1.2 deg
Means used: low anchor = 360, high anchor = 363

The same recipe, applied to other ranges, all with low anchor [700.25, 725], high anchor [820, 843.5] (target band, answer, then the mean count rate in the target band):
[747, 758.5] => 0.94 deg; 339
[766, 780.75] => 0.74 deg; 355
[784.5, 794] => 0.13 deg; 372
